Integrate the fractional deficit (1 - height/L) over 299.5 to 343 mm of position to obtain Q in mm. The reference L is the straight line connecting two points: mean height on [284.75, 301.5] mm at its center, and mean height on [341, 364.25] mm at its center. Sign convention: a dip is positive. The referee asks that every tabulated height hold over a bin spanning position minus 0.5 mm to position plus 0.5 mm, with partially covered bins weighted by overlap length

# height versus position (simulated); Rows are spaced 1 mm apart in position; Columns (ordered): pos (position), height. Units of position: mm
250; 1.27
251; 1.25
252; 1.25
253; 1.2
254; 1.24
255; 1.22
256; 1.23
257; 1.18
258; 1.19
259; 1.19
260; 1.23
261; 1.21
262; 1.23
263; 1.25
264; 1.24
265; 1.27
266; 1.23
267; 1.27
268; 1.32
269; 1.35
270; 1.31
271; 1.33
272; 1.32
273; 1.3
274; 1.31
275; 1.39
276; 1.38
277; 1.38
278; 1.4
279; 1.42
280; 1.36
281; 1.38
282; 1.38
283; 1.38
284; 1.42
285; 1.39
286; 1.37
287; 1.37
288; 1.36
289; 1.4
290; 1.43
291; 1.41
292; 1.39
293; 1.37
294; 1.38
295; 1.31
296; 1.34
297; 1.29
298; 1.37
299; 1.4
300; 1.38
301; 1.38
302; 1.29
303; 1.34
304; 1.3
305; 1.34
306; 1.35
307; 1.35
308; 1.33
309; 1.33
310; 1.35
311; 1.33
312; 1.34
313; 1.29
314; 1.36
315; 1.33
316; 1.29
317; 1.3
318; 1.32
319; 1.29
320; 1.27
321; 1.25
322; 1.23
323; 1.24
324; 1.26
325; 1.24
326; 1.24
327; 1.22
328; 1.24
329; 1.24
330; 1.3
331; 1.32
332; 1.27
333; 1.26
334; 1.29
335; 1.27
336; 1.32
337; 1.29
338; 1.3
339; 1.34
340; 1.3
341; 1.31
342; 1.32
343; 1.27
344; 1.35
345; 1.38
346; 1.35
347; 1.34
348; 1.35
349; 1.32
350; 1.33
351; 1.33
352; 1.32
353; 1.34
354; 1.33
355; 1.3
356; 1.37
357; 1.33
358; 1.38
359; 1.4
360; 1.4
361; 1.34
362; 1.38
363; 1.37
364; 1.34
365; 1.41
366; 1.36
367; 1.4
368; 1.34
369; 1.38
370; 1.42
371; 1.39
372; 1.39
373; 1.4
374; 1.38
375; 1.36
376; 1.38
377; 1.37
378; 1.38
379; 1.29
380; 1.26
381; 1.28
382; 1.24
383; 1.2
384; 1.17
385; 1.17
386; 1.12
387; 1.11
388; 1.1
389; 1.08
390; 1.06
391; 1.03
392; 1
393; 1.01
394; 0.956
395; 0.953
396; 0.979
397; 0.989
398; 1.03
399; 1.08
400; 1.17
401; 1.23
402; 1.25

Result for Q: 1.9 mm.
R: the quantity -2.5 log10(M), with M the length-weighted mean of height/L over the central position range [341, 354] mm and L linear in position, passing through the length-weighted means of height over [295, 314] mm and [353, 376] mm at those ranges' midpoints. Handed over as 0.024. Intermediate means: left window 1.34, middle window 1.33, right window 1.37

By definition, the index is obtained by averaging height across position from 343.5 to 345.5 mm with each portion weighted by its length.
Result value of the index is 1.36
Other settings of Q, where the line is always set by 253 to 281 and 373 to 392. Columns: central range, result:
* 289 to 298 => -0.7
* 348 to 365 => -1.6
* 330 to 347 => -0.9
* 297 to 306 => -0.6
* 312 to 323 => -0.3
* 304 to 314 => -0.6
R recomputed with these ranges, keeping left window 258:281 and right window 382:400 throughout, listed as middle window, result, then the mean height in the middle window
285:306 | -0.090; 1.36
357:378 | -0.231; 1.38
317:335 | -0.062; 1.26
